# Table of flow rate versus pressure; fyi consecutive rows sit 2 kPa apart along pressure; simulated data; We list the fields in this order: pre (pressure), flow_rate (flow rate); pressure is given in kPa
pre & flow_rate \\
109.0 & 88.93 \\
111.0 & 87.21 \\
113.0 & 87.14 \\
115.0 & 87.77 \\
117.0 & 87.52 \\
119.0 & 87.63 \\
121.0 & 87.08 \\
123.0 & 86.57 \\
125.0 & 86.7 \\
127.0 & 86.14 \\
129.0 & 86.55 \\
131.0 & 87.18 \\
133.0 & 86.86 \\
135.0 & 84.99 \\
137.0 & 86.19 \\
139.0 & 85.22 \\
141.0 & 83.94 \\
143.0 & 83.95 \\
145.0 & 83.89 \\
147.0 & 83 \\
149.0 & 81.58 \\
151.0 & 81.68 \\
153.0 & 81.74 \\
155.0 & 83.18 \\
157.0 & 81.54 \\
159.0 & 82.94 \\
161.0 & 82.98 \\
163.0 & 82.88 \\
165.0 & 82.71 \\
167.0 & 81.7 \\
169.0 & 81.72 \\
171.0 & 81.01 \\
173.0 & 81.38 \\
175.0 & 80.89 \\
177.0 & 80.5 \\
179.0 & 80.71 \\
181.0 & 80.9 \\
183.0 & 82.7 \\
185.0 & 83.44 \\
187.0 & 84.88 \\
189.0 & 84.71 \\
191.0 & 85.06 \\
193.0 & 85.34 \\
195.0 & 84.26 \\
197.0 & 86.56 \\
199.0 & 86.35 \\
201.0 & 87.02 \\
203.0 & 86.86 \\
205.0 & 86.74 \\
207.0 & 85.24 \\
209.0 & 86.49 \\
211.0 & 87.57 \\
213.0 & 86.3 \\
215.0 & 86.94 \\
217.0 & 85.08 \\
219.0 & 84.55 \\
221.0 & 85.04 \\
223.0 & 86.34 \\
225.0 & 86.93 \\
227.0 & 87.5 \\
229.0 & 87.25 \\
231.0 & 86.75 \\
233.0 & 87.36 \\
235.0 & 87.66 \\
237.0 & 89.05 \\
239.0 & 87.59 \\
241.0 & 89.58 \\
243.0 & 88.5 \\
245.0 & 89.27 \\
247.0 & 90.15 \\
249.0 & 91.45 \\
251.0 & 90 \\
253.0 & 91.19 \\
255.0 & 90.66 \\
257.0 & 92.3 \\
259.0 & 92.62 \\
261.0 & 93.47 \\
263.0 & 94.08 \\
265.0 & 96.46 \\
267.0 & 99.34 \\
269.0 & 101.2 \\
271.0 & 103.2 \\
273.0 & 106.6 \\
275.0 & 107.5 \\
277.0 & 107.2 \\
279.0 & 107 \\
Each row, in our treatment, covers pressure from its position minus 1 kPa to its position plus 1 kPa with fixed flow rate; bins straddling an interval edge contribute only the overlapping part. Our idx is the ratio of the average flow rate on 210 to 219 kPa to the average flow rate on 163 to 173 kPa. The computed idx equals 1.05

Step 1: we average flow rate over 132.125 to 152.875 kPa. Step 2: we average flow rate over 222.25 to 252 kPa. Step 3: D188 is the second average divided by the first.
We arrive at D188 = 1.1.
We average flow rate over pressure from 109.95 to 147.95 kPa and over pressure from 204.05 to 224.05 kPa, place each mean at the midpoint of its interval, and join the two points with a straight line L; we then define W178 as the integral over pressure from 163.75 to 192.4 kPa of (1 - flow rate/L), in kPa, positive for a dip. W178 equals 1.2 kPa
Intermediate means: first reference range 86.1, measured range 82.4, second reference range 86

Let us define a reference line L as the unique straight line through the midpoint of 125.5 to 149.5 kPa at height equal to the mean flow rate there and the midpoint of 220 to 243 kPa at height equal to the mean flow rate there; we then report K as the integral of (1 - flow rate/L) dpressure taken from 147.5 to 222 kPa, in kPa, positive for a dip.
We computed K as 2.1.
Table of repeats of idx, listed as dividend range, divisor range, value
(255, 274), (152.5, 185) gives 1.19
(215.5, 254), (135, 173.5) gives 1.06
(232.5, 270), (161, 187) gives 1.12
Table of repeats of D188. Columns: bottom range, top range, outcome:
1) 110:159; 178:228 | 1.00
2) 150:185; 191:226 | 1.05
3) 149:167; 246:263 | 1.11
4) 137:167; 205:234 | 1.04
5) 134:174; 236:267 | 1.10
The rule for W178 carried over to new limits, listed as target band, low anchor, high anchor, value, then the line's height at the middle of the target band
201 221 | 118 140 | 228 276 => 1.03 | 90.9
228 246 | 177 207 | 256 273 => 0.83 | 92.4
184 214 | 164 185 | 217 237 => -0.67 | 83.9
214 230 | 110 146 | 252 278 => 1.39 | 94.4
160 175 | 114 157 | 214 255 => 0.71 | 86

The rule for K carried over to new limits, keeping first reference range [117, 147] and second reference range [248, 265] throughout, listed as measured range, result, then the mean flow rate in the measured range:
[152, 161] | 0.5 kPa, 82.4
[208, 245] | 1.5 kPa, 87.1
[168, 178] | 0.8 kPa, 81.1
